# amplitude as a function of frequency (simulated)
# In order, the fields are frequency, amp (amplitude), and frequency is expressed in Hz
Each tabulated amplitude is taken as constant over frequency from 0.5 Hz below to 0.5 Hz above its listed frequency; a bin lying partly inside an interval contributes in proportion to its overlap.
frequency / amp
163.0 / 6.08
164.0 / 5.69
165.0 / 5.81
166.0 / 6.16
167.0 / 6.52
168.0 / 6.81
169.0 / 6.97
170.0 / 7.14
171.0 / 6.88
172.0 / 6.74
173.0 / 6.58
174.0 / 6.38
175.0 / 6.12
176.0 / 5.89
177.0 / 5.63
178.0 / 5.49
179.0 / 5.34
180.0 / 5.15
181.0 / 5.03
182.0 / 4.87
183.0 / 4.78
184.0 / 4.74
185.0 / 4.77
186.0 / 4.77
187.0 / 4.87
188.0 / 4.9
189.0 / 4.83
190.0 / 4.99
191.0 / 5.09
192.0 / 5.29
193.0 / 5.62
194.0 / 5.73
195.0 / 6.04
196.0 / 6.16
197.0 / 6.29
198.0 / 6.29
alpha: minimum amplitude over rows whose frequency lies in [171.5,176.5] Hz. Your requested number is 5.89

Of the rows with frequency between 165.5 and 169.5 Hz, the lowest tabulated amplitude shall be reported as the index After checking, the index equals 6.16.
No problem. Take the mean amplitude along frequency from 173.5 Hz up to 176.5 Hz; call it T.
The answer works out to 6.13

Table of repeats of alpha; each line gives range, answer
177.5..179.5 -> 5.34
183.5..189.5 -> 4.74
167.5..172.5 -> 6.74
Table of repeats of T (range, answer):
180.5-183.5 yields 4.89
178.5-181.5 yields 5.17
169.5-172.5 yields 6.92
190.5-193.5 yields 5.33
